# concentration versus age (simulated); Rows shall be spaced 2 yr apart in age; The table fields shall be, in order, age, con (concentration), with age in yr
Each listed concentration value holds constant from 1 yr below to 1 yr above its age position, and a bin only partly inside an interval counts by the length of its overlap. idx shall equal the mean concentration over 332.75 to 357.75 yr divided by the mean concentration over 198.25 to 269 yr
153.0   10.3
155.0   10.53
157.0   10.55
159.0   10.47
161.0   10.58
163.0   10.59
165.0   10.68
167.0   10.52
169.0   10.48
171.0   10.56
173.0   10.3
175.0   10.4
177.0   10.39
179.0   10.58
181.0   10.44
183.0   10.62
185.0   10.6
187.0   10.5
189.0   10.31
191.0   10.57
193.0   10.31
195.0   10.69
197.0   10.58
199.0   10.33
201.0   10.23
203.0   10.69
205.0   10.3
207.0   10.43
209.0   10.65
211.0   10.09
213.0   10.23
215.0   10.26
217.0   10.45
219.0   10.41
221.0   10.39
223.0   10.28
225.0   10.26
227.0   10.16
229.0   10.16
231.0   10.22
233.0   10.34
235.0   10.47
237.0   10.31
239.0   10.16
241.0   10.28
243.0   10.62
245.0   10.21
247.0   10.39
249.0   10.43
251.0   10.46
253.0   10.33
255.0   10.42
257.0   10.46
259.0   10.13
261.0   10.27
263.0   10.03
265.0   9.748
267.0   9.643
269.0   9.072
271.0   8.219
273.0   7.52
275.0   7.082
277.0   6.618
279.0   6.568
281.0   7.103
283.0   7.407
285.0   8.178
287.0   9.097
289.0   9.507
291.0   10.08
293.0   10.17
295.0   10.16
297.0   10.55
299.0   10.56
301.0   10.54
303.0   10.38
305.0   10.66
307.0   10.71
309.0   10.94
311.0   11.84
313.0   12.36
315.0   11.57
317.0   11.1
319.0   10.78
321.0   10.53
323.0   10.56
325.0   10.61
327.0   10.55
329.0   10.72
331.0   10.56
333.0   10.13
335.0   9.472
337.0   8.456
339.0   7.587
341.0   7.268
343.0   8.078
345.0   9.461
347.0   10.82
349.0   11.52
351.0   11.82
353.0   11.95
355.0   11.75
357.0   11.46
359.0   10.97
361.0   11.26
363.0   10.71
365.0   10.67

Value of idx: 1.0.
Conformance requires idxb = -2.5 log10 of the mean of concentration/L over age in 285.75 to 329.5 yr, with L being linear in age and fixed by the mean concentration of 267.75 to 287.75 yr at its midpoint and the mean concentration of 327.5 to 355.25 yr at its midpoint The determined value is -0.21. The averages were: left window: 7.69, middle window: 10.6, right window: 9.93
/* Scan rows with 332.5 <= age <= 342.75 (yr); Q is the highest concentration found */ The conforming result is 10.13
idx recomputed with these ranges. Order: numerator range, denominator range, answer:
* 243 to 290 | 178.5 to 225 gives 0.87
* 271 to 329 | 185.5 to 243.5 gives 0.94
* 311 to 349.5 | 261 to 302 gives 1.14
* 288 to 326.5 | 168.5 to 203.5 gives 1.02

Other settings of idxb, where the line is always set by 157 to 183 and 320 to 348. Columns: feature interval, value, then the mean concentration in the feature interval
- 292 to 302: -0.06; 10.4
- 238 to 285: 0.09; 9.25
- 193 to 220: -0.01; 10.4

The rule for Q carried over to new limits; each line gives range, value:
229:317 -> 12.36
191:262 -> 10.69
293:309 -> 10.94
